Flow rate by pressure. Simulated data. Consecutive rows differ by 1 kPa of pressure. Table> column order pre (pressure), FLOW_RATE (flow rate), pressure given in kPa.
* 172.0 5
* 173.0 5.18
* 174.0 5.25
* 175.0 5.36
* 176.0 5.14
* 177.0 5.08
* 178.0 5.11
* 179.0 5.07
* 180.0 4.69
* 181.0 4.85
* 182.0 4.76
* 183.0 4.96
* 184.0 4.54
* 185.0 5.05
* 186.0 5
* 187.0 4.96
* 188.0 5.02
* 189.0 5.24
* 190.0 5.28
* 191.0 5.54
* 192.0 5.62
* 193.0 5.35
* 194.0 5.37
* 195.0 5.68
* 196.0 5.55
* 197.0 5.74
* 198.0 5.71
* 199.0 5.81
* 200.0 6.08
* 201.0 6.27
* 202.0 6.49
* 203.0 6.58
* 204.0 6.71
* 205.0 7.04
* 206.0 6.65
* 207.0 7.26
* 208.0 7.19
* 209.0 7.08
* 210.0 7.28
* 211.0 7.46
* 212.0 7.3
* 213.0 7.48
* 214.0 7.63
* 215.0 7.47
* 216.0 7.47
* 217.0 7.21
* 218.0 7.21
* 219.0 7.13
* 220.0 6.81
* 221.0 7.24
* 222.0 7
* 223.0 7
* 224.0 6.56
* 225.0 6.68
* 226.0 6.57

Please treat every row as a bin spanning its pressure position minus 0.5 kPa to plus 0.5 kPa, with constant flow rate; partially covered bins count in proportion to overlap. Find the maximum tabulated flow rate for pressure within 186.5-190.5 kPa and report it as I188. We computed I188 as 5.28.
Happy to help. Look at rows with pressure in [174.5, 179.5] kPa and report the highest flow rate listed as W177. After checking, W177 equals 5.36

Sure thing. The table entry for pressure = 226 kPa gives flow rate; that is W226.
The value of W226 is 6.57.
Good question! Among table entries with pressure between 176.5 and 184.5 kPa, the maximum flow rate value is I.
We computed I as 5.11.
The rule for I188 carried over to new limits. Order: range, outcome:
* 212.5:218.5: 7.63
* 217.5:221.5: 7.24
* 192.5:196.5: 5.68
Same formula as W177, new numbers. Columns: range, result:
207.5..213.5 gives 7.48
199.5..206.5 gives 7.04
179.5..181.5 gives 4.85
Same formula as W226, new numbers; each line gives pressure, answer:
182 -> 4.76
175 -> 5.36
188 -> 5.02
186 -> 5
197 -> 5.74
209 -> 7.08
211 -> 7.46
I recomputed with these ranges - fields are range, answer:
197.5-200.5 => 6.08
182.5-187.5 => 5.05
